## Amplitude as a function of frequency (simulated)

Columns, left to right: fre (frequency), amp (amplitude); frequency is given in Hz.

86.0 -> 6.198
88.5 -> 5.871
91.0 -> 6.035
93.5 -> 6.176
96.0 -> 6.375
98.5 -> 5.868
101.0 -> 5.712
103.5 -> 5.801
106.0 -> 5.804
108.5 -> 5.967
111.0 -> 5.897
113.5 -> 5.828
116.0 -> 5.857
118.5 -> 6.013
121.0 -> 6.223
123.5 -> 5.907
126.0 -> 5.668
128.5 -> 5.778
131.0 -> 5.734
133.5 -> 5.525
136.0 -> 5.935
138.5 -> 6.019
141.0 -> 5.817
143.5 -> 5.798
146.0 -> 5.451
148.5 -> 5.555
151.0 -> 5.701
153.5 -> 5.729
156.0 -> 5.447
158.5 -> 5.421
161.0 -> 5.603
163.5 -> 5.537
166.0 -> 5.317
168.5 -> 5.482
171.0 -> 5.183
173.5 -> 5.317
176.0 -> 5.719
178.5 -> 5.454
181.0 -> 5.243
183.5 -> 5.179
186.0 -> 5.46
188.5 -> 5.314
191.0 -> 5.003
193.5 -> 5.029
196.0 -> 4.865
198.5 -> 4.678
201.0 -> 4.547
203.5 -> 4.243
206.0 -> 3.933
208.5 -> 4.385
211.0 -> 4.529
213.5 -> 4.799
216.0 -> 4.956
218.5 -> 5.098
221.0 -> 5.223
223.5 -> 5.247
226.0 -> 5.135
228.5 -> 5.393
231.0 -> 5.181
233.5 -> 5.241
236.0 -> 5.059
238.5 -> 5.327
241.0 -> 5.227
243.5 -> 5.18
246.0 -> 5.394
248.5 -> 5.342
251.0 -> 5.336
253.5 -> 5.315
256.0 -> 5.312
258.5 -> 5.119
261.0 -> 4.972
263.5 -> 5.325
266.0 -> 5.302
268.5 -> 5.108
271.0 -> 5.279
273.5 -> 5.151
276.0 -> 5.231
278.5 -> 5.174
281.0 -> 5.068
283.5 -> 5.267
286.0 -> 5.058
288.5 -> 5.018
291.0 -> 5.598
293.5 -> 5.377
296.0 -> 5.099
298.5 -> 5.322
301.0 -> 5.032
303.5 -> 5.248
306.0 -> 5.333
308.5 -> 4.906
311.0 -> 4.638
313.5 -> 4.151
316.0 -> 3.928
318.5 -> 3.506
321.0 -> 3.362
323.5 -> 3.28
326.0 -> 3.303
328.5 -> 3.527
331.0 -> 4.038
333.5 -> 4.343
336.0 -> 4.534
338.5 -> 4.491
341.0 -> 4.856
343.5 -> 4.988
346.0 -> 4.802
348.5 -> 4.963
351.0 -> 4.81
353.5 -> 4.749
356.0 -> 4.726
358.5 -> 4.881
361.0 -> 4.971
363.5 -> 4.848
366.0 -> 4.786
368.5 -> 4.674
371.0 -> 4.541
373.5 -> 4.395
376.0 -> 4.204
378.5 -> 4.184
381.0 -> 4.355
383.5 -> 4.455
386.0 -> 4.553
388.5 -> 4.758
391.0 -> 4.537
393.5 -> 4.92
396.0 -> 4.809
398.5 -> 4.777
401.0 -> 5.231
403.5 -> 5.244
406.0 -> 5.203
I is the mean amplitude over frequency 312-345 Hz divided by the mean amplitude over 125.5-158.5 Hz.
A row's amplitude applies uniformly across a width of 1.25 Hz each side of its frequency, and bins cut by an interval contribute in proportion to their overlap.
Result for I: 0.71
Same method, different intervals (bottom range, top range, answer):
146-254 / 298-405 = 0.88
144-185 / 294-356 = 0.82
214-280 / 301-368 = 0.86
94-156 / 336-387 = 0.80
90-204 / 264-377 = 0.85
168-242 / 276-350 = 0.92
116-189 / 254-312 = 0.92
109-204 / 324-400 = 0.83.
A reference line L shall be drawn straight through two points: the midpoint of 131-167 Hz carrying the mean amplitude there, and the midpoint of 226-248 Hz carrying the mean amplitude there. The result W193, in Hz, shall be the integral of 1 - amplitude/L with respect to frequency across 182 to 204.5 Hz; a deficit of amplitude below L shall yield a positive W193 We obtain 2.1 Hz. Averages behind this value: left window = 5.64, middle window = 4.94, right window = 5.25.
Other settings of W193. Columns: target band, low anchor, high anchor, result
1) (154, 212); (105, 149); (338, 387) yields 4.8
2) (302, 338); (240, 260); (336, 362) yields 5.7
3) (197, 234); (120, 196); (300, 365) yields 2.5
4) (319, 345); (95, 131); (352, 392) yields 4.0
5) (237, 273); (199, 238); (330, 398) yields -3.3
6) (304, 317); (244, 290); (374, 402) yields 0.9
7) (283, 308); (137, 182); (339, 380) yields -1.3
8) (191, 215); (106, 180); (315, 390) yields 3.3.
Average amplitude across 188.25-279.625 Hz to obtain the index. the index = 5.05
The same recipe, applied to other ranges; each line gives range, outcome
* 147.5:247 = 5.16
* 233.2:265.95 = 5.24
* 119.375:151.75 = 5.78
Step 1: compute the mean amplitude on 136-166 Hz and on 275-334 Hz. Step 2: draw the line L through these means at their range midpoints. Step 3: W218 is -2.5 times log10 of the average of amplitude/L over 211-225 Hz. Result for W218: 0.04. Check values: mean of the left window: 5.64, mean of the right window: 4.62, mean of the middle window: 5.02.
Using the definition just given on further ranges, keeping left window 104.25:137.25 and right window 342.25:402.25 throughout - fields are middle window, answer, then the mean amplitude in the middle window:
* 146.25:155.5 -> 0.02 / 5.62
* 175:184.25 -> 0.04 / 5.4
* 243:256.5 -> -0.01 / 5.32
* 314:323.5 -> 0.35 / 3.6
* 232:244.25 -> 0.02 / 5.21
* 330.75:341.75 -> 0.09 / 4.47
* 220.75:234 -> 0.03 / 5.24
